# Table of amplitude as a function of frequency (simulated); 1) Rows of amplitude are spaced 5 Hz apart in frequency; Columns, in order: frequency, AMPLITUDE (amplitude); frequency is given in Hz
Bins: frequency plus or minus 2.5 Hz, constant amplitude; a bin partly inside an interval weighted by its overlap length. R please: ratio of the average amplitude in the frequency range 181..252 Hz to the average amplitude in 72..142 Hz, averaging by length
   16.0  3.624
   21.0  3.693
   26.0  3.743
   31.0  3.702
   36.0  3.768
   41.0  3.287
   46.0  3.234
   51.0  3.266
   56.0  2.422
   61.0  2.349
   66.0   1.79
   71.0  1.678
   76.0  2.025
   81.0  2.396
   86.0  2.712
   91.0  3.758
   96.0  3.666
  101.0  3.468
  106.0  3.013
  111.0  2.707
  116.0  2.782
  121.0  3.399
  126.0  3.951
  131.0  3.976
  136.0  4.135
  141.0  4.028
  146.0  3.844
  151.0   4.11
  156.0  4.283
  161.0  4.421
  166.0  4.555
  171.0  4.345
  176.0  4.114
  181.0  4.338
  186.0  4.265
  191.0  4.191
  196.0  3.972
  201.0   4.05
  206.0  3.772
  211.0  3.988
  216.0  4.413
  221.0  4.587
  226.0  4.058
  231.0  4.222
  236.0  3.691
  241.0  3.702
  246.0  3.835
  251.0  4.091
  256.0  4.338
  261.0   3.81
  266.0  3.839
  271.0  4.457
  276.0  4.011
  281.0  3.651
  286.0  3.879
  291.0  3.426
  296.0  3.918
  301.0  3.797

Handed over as 1.26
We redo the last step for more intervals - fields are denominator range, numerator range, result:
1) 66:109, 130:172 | 1.51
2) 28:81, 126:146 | 1.46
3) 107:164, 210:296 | 1.06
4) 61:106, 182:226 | 1.55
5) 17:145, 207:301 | 1.26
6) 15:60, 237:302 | 1.16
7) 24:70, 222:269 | 1.32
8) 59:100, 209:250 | 1.57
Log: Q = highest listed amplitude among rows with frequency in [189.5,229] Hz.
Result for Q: 4.587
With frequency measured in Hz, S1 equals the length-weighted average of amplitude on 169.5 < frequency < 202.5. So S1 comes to 4.18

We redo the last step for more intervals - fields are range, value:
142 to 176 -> 4.24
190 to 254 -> 4.04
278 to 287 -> 3.76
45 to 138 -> 2.98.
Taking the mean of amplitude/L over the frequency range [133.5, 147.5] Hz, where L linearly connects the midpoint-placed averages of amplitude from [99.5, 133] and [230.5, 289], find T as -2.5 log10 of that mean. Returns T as -0.17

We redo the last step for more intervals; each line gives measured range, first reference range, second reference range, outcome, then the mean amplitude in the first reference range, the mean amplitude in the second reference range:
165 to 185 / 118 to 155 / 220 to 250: -0.10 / 3.92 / 3.99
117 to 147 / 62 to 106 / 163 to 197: -0.10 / 2.69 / 4.27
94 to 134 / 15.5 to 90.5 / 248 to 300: -0.06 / 2.92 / 3.94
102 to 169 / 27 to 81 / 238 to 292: -0.17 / 2.76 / 3.92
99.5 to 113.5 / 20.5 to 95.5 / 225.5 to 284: 0.05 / 2.92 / 3.97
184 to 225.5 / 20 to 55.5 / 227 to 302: -0.10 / 3.46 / 3.92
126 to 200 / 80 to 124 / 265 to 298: -0.23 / 3.13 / 3.88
